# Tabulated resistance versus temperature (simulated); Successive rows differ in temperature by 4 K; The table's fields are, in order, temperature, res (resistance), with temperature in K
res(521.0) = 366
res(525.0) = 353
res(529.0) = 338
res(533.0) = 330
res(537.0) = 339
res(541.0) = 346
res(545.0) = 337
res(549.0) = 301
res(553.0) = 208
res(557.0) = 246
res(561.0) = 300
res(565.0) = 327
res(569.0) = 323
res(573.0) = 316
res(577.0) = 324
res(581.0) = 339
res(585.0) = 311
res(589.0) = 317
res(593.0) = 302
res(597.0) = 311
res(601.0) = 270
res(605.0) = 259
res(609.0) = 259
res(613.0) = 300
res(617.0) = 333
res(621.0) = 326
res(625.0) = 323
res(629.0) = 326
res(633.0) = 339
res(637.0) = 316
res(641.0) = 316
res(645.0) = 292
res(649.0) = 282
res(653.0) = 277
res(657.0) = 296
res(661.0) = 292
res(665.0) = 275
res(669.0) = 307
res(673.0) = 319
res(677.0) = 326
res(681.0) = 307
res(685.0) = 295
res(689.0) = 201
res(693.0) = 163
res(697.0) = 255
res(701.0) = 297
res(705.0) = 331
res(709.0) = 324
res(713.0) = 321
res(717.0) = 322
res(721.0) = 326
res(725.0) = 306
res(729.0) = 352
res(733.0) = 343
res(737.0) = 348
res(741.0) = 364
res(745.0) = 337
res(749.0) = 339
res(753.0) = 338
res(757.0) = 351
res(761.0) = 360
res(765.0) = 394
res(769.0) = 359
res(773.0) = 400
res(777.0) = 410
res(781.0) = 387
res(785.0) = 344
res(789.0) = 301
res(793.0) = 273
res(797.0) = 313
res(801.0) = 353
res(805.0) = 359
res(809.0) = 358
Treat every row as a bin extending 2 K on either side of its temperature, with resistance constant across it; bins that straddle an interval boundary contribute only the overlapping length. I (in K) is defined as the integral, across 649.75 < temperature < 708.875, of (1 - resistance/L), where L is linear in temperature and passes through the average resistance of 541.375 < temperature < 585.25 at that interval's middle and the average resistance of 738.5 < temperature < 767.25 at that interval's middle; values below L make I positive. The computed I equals 9.2 K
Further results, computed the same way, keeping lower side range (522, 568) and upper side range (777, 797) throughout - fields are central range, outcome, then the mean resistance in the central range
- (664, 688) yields 1.6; 302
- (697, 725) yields 1.1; 314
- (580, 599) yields 0.1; 315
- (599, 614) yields 2.3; 270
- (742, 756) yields -0.5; 341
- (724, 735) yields -0.3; 336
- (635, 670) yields 3.0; 294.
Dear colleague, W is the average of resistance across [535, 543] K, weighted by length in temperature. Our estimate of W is 342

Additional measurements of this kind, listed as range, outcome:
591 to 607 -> 286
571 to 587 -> 322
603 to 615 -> 273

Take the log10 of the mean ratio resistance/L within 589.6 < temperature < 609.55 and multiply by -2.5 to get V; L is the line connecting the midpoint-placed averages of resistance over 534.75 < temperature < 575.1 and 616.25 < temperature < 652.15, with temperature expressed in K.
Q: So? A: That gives 0.10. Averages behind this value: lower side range 305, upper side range 315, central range 284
